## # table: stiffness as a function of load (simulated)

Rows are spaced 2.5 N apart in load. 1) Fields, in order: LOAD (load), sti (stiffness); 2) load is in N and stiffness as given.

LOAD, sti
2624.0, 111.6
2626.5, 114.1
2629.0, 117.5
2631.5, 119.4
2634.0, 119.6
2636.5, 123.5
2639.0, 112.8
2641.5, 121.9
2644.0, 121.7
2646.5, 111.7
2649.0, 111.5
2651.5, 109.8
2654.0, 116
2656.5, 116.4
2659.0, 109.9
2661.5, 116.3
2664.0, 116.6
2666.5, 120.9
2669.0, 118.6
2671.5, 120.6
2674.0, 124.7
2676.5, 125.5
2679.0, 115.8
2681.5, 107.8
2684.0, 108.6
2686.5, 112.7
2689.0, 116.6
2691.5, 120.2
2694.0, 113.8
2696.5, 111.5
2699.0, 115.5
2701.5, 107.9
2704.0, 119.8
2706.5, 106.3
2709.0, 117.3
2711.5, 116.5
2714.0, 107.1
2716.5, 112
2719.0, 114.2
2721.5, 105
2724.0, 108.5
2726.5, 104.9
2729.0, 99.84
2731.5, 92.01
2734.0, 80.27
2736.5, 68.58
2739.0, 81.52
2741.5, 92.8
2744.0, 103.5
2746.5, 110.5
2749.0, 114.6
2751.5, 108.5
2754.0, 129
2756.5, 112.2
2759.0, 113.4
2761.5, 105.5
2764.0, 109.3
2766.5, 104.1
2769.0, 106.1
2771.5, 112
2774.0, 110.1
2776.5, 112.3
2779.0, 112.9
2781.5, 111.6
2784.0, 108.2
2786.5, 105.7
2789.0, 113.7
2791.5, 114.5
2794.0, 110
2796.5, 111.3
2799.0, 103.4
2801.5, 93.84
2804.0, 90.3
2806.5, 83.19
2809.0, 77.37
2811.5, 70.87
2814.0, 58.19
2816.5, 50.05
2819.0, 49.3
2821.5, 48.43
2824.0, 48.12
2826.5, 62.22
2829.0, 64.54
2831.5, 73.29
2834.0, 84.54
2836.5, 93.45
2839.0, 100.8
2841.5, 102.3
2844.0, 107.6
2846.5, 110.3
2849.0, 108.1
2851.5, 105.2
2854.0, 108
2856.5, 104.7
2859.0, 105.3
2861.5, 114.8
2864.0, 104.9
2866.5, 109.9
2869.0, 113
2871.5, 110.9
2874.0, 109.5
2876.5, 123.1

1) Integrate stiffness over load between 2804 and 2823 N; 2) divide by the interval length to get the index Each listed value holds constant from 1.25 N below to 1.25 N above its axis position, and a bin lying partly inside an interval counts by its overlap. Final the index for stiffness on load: 64.1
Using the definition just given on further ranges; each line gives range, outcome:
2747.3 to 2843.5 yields 94.4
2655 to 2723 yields 115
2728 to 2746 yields 89.1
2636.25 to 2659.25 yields 115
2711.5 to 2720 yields 112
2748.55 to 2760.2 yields 116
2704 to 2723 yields 112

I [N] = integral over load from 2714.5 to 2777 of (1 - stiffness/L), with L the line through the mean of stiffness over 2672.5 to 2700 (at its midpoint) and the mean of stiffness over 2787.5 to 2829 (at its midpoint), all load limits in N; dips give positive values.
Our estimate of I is -4.2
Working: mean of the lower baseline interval 116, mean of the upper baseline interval 80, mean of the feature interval 104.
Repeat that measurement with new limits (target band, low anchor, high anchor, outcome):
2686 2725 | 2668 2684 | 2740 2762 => 0.7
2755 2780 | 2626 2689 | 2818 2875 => -1.7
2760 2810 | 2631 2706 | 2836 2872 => 2.4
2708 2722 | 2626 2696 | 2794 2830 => -1.5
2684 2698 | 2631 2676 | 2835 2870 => 0.1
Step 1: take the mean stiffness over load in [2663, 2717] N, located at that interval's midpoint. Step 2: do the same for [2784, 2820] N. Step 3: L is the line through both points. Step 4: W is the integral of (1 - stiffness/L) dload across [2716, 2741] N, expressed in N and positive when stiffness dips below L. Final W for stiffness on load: 2.4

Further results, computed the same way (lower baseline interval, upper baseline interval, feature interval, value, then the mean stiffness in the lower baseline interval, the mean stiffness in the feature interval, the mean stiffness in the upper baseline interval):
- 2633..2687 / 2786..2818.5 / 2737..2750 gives 0.3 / 117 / 98.5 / 89.7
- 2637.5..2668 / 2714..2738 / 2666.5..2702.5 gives -2.6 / 116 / 116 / 98.6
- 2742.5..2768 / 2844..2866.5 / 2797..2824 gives 9.1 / 111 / 72.4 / 108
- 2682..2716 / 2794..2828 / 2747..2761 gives -3.1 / 113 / 115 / 74.1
